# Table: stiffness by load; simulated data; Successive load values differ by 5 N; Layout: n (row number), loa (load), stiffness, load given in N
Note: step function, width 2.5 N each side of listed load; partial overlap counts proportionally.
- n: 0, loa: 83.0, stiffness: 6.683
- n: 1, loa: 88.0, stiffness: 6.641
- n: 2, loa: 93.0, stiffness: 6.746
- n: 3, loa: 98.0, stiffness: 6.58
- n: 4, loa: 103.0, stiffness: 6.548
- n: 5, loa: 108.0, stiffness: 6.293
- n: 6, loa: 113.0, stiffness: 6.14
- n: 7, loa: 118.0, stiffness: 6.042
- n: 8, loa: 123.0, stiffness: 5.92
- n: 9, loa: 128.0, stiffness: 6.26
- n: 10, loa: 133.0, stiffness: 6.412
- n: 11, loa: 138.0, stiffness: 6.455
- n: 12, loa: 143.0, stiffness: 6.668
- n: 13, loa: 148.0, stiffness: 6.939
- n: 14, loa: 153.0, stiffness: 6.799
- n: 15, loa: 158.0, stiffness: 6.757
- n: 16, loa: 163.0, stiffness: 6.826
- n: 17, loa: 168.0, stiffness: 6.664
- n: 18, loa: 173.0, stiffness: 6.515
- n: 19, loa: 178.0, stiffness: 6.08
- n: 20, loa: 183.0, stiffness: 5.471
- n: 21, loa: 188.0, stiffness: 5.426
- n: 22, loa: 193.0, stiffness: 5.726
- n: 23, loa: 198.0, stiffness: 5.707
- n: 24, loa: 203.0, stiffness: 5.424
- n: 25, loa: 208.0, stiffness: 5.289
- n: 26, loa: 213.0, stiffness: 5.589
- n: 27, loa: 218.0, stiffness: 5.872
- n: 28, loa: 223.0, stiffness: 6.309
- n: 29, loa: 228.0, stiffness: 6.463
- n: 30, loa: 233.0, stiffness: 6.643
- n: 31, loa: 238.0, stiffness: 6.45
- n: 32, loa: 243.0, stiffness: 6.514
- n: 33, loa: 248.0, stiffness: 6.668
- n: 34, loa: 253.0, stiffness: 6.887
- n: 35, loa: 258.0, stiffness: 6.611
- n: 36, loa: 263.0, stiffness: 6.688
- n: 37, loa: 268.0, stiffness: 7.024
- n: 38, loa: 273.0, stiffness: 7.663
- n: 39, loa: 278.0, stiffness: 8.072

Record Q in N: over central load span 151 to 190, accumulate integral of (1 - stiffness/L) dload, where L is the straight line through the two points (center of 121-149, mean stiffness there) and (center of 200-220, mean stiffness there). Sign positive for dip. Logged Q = -2.0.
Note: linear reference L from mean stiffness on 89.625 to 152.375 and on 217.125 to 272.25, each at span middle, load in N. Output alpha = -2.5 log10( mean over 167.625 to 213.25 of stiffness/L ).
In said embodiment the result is 0.137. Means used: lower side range 6.43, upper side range 6.61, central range 5.76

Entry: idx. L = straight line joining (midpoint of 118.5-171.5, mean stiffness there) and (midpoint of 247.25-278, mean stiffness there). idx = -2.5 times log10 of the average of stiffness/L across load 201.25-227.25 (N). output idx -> 0.19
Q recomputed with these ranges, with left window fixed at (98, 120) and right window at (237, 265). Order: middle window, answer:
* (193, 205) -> 1.68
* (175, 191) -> 1.95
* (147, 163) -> -1.02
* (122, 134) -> 0.26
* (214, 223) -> 0.85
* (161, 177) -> -0.41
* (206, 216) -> 1.65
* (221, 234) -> 0.26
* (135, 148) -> -0.51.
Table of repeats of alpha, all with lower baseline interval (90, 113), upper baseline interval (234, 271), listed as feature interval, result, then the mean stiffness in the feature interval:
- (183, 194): 0.195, 5.53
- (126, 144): 0.018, 6.44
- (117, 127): 0.089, 6.01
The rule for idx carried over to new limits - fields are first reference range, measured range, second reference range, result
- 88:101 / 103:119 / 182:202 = 0.042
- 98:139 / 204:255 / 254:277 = 0.105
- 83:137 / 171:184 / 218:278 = 0.084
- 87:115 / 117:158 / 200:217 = -0.057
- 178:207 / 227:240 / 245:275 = -0.024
